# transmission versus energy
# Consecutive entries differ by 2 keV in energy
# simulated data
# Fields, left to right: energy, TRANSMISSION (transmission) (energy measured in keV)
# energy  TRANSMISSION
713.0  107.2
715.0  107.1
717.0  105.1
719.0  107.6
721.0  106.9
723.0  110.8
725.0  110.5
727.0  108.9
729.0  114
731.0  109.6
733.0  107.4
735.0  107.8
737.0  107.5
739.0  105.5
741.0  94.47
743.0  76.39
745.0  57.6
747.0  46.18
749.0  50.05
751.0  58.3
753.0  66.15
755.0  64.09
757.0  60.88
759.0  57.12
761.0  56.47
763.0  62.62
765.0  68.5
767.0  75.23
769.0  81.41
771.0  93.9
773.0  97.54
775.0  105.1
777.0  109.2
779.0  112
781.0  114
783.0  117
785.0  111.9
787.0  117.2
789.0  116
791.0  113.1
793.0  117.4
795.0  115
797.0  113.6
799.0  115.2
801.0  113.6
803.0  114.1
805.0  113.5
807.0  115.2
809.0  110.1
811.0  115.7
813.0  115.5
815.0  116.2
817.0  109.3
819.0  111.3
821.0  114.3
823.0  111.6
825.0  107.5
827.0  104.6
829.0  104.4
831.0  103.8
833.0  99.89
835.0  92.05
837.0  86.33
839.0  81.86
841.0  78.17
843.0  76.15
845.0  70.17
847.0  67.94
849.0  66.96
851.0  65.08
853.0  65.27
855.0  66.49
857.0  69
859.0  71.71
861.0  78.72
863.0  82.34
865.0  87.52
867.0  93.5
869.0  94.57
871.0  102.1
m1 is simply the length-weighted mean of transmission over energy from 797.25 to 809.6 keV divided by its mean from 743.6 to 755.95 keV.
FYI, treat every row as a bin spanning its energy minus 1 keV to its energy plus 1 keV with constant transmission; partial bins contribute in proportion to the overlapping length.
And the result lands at 1.97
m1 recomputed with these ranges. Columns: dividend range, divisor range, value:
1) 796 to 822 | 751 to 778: 1.49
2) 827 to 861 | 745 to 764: 1.38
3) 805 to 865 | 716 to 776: 1.07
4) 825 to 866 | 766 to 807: 0.75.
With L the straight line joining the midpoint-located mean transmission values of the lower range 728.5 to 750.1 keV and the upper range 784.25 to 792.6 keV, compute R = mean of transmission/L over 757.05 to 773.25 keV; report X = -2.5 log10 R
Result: 0.380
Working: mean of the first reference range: 88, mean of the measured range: 72.2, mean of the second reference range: 115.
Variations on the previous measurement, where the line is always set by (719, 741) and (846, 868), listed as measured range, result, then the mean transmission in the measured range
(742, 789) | 0.194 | 81.6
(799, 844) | -0.240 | 105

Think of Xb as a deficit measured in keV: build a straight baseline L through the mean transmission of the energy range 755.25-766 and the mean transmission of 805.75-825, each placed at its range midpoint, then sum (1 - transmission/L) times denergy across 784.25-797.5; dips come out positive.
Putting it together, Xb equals -3.7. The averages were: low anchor 61.3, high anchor 113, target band 115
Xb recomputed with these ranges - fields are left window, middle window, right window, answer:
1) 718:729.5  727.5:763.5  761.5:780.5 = 8.1 keV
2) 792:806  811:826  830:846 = -1.8 keV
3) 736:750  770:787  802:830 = -2.6 keV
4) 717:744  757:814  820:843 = -0.5 keV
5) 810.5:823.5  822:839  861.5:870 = 1.1 keV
